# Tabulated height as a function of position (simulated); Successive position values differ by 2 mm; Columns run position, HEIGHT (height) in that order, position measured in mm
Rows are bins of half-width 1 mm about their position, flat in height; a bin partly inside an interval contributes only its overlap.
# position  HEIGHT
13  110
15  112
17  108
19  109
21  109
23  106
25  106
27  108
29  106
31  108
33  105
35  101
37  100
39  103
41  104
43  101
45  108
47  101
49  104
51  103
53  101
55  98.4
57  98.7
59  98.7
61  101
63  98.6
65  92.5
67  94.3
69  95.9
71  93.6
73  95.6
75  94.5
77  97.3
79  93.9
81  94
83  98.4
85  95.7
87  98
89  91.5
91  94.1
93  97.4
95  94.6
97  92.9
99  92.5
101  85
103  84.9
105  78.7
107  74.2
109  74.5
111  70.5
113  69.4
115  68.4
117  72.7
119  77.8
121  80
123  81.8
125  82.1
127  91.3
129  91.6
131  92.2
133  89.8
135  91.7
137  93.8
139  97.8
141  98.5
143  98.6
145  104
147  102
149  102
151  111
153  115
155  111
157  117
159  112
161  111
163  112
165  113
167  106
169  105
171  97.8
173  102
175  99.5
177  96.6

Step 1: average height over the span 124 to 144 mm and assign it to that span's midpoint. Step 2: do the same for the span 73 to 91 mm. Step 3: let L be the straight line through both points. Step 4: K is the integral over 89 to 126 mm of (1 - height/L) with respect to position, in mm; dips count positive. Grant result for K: 4.8 mm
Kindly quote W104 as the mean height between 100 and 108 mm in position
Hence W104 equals 80.7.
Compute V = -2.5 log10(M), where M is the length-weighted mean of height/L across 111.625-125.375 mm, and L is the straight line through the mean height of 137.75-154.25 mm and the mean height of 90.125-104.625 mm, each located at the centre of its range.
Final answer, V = 0.27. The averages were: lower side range 91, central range 75.6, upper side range 104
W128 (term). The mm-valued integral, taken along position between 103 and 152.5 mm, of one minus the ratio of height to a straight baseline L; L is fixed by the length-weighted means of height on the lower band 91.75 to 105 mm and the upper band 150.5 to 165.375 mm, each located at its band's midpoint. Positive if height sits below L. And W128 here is 6.96 mm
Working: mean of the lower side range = 90.3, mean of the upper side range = 113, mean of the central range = 87.5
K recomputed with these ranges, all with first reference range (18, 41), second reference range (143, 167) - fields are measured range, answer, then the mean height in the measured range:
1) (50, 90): 3.75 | 96.7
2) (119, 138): 3.65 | 87.7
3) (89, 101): 1.59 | 93.3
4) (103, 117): 4.47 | 73.5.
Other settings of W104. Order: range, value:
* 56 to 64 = 99.2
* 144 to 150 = 103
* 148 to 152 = 106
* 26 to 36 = 106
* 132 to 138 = 91.8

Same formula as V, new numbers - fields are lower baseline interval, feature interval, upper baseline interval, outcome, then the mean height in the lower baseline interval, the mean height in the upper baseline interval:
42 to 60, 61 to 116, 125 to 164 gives 0.138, 102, 102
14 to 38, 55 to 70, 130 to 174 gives 0.091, 106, 104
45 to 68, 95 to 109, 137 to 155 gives 0.197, 99.6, 103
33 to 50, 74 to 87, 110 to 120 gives -0.113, 103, 71.8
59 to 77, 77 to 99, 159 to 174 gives 0.036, 96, 107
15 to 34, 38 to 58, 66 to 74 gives -0.013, 107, 94.9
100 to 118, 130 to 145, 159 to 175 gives -0.053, 75.4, 107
